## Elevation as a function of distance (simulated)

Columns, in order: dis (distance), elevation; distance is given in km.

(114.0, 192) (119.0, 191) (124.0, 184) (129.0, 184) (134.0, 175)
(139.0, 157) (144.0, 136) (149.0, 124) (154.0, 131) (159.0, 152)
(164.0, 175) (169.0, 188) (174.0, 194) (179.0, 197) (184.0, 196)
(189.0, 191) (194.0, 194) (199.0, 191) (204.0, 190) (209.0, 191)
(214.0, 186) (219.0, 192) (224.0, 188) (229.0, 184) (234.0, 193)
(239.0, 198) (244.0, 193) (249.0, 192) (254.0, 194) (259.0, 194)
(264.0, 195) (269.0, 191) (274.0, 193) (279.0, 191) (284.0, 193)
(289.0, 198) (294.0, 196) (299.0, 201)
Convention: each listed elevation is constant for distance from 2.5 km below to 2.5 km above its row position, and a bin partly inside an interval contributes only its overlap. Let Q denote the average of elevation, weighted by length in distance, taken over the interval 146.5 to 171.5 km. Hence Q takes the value 154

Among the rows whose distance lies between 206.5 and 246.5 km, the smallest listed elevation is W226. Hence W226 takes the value 184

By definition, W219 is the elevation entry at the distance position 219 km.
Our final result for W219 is 192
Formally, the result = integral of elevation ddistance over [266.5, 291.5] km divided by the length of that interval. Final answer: 193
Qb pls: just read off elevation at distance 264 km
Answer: 195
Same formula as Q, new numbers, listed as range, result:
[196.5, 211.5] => 191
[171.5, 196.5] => 194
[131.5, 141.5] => 166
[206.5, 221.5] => 190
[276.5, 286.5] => 192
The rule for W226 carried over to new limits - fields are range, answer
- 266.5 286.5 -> 191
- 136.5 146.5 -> 136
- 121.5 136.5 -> 175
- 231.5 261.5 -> 192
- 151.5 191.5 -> 131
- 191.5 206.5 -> 190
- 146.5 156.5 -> 124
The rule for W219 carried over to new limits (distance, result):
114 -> 192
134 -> 175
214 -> 186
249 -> 192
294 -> 196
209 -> 191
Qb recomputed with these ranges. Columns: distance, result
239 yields 198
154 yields 131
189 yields 191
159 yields 152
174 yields 194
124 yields 184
